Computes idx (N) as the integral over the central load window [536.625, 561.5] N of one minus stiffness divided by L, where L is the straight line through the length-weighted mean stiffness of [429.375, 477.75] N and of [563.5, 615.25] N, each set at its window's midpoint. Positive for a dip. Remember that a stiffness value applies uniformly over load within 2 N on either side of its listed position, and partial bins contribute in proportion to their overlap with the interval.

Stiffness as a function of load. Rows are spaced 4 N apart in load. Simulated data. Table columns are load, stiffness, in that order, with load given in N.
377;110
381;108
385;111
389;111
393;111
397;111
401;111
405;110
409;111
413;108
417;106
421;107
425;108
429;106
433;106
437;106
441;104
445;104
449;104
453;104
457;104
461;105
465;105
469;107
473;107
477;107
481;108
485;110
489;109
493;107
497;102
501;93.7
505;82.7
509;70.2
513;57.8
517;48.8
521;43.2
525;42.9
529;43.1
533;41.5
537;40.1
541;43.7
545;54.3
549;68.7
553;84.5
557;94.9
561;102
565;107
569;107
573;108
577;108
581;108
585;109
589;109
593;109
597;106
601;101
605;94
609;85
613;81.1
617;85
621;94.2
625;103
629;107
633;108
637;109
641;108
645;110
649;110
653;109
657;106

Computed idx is 8.1 N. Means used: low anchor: 105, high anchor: 102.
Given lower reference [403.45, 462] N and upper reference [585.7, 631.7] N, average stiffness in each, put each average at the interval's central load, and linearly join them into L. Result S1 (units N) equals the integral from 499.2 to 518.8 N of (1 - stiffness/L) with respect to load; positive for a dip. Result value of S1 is 6.1 N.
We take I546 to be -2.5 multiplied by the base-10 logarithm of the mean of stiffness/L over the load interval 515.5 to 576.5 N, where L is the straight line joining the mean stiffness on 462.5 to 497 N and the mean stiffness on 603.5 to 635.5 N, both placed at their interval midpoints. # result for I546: 0.40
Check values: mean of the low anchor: 107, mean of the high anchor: 94.9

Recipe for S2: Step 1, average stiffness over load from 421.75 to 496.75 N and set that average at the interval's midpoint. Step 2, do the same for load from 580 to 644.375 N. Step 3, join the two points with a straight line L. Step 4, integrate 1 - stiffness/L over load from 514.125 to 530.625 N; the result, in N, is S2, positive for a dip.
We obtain 9.33 N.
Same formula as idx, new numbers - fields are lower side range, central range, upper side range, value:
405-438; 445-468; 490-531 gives -2.9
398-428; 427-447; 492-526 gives -1.2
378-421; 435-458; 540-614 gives 0.3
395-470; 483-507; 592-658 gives 1.0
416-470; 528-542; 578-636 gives 8.3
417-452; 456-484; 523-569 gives -3.9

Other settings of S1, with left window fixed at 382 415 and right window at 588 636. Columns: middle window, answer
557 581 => -1.1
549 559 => 1.6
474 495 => -0.5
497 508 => 1.6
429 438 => 0.2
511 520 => 4.5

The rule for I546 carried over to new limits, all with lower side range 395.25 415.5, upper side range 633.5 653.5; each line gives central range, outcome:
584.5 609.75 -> 0.07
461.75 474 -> 0.04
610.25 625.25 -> 0.22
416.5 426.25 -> 0.03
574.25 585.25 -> 0.01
